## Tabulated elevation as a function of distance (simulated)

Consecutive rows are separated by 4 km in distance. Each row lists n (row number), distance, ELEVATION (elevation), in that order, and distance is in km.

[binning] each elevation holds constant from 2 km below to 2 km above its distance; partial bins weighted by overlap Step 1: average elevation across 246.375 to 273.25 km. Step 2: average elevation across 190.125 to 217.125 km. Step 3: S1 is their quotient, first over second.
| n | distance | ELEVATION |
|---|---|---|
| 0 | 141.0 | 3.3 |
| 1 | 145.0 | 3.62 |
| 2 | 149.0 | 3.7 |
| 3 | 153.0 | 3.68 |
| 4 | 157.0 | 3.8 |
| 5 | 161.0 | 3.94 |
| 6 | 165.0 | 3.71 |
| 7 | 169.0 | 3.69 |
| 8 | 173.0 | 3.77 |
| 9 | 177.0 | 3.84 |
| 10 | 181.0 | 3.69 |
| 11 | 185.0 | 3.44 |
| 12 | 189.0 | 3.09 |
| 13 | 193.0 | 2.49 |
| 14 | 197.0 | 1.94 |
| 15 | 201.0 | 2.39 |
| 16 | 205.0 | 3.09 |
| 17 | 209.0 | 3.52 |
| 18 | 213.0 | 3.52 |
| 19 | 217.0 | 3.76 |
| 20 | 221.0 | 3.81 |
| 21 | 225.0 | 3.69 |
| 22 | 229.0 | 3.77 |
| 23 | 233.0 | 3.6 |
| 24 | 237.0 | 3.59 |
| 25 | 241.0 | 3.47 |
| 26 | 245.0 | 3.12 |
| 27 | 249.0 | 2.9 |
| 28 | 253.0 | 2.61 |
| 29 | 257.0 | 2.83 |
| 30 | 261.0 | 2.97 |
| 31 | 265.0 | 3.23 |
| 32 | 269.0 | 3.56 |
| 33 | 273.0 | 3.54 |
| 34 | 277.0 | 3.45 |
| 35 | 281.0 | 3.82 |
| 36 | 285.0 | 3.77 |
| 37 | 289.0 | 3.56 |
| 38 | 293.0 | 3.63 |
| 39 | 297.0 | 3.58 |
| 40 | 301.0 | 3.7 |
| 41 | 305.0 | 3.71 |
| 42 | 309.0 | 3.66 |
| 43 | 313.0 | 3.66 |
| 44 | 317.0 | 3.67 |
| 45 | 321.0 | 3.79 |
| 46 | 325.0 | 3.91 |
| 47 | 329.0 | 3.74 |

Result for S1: 1.05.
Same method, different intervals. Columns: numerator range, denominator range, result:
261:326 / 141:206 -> 1.07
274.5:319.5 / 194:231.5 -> 1.12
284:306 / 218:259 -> 1.09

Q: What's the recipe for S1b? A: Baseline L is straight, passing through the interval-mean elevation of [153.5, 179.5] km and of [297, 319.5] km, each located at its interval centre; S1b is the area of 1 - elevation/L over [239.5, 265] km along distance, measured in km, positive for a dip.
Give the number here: 5.0 km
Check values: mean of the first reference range 3.78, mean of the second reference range 3.67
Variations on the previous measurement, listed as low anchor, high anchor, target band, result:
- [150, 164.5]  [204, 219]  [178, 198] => 3.3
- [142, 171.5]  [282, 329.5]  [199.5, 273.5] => 7.8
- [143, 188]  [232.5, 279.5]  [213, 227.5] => -1.3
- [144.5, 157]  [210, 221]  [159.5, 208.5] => 5.6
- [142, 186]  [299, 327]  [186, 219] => 6.5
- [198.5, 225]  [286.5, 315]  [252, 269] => 2.5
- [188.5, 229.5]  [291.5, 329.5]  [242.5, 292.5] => 2.7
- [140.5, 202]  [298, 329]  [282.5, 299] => 0.1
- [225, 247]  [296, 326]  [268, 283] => 0.1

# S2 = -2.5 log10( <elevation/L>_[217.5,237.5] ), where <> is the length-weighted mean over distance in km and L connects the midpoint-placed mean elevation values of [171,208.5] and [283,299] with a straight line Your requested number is -0.13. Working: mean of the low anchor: 3.1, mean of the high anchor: 3.63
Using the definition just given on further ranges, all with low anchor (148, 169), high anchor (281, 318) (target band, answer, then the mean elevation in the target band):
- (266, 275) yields 0.05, 3.51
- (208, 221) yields 0.03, 3.64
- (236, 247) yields 0.10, 3.38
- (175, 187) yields 0.03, 3.66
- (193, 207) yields 0.45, 2.48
